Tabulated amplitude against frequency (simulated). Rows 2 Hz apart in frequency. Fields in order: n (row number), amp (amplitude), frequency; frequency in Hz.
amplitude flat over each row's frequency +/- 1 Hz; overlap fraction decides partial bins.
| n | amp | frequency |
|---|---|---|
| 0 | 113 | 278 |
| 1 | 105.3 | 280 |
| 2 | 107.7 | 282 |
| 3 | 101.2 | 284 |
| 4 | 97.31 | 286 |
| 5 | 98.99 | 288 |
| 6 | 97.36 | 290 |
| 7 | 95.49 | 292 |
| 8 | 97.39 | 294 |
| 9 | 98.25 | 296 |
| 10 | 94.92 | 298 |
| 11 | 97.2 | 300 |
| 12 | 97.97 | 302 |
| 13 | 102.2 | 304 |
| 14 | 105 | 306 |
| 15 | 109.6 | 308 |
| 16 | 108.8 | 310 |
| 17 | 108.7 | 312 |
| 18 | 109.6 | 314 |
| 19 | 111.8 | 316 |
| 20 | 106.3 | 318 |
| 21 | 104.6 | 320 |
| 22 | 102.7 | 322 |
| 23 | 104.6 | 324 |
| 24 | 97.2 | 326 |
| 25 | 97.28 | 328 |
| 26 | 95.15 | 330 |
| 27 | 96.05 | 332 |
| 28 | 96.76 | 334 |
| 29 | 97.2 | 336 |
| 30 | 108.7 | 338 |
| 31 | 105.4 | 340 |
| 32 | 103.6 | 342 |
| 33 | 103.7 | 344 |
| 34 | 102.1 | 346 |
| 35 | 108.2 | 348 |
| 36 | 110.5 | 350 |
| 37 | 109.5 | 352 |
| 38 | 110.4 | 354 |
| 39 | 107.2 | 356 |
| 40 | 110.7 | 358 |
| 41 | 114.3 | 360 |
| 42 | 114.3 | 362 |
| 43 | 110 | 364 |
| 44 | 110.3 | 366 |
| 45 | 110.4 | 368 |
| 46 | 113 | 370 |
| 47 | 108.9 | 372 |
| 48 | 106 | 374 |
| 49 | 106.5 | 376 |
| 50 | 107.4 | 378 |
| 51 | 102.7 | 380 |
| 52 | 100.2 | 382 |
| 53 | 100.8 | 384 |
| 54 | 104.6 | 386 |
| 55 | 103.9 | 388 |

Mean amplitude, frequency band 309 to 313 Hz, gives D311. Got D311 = 109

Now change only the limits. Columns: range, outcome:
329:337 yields 96.3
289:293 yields 96.4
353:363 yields 111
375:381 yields 106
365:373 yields 111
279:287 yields 103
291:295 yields 96.4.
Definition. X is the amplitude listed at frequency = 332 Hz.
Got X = 96.05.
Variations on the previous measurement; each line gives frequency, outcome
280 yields 105.3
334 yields 96.76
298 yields 94.92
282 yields 107.7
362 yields 114.3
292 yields 95.49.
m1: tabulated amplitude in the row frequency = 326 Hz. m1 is 97.2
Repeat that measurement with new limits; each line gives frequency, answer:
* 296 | 98.25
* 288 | 98.99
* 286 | 97.31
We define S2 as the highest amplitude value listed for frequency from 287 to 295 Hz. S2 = 98.99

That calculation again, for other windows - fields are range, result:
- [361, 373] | 114.3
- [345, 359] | 110.7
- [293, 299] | 98.25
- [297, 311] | 109.6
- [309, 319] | 111.8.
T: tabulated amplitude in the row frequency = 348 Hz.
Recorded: 108.2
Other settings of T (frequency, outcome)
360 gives 114.3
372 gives 108.9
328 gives 97.28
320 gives 104.6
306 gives 105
